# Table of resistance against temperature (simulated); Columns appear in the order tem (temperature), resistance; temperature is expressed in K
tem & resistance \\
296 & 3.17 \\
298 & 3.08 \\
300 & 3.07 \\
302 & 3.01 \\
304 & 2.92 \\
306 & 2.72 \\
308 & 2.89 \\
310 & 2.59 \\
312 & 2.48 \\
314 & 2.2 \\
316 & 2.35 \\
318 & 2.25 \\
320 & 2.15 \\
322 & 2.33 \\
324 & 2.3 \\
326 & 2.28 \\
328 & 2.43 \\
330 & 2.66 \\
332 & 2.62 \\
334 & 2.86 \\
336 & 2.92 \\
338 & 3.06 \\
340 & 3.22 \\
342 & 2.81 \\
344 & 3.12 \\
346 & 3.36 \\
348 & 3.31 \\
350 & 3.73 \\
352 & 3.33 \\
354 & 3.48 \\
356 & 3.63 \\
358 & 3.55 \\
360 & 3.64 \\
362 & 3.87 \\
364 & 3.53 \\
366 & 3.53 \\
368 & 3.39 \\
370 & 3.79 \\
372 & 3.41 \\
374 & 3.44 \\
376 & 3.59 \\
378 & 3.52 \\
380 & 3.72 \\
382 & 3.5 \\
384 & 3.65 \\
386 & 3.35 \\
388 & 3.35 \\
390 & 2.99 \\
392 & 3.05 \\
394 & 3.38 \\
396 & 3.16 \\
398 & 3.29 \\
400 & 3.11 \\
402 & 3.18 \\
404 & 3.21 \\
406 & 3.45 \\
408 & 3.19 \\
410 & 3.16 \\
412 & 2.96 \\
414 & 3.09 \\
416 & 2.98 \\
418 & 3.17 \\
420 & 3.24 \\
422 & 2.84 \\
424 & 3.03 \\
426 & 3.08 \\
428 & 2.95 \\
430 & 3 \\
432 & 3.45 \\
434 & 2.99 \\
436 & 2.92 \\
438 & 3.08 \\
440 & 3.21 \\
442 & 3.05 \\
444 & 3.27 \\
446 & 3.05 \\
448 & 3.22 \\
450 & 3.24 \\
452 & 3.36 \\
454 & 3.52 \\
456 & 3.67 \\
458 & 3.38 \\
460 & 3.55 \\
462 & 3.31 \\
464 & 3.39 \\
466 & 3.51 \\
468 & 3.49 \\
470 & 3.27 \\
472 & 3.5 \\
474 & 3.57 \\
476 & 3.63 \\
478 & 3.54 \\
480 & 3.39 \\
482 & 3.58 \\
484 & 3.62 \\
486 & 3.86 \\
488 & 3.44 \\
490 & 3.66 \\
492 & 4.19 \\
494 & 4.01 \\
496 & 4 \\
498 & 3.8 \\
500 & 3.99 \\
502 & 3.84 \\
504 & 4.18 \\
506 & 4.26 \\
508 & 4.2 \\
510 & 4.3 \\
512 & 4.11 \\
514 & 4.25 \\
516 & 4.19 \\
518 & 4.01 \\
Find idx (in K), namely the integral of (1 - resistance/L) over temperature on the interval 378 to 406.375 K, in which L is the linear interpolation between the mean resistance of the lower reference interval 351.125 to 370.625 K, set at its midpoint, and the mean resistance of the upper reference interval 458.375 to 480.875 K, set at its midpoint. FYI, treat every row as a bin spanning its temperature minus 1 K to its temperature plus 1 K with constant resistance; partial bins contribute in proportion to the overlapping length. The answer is 1.8 K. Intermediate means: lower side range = 3.57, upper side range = 3.47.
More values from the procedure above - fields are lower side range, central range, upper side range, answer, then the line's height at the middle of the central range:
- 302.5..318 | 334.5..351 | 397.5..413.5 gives -2.3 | 2.79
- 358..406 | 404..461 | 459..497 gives 5.5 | 3.52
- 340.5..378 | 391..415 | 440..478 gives 1.7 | 3.43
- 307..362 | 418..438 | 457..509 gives 2.0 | 3.4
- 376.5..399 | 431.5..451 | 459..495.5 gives 2.0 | 3.5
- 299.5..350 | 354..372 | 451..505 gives -3.9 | 2.96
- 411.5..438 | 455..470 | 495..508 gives 0.3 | 3.53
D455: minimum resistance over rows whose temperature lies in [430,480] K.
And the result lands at 2.92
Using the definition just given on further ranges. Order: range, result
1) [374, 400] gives 2.99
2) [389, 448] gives 2.84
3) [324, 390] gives 2.28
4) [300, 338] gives 2.15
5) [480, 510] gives 3.39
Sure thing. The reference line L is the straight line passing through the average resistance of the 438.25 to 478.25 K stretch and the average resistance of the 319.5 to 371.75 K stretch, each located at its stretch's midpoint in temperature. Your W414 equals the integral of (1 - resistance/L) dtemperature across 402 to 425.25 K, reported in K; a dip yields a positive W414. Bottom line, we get 1.10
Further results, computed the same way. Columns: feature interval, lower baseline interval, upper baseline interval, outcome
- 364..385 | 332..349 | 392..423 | -3.0 K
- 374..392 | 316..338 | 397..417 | -2.9 K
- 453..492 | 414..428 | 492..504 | 1.4 K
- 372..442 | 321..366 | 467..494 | 2.5 K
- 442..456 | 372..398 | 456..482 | 0.7 K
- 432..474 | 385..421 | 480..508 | 3.0 K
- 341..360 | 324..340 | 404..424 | -4.0 K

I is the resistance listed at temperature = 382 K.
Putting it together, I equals 3.5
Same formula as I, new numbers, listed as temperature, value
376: 3.59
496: 4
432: 3.45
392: 3.05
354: 3.48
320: 2.15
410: 3.16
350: 3.73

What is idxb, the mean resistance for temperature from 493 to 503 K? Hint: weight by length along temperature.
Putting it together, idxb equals 3.93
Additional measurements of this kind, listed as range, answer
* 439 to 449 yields 3.16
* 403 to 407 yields 3.33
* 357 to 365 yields 3.65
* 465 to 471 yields 3.42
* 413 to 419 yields 3.08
